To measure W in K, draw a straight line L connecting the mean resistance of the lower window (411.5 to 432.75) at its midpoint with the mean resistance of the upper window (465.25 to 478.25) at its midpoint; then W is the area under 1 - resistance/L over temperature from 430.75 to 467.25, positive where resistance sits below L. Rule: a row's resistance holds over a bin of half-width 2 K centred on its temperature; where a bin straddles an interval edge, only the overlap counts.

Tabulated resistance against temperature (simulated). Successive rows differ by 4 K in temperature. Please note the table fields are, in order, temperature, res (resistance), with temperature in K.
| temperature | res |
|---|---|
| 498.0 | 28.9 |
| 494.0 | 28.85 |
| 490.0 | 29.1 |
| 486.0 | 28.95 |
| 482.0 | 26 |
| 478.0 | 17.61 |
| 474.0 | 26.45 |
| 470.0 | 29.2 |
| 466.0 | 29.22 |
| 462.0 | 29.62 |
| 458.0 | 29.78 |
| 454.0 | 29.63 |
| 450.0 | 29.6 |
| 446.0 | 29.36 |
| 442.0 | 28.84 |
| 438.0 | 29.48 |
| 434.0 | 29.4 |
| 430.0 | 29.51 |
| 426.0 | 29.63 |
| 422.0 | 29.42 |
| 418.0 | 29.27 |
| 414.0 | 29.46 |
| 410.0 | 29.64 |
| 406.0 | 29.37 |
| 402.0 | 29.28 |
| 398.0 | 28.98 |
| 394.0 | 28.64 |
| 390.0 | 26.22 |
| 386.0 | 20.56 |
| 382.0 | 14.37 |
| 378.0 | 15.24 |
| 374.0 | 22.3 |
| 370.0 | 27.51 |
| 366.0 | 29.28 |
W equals -2.2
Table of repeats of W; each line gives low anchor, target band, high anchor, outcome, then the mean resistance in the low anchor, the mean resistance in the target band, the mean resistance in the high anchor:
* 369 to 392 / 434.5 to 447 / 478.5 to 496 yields -2.45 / 20.8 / 29.2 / 27.3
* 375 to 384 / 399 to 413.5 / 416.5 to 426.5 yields -3.01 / 15.6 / 29.4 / 29.4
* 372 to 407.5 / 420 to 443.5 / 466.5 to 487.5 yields -4.38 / 23.8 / 29.4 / 25.8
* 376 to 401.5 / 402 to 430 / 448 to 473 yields -4.67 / 22.7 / 29.5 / 29.4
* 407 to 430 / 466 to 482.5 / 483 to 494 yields 2.08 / 29.5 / 25.2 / 28.7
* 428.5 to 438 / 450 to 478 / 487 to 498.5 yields 0.95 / 29.5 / 28.2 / 29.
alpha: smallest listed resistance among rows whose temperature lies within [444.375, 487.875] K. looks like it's 17.61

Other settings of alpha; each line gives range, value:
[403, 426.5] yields 29.27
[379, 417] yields 14.37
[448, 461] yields 29.6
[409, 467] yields 28.84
